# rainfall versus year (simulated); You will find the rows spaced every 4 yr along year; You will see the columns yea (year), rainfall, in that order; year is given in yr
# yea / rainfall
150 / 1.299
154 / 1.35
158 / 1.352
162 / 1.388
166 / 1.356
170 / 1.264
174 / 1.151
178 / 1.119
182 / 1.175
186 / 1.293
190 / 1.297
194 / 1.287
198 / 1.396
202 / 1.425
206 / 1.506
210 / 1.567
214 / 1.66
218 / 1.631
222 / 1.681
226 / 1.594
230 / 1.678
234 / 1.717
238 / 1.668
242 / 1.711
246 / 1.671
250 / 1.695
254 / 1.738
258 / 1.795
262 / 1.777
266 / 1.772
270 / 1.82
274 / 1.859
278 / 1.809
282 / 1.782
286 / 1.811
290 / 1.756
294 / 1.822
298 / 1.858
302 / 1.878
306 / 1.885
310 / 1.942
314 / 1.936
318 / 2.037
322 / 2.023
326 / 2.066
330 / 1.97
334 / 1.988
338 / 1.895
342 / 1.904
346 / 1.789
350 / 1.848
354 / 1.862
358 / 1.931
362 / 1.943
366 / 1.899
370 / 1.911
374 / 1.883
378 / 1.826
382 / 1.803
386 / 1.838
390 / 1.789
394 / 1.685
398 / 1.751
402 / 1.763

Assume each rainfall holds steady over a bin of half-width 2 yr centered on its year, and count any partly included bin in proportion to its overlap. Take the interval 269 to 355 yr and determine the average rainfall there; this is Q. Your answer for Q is 1.89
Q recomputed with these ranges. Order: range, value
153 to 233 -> 1.41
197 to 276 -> 1.67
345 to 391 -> 1.86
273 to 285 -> 1.81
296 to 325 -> 1.94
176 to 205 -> 1.29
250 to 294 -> 1.79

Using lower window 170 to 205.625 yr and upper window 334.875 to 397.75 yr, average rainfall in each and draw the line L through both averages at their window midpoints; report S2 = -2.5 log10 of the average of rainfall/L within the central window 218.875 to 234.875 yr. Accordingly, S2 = -0.183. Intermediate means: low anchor 1.28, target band 1.66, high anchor 1.85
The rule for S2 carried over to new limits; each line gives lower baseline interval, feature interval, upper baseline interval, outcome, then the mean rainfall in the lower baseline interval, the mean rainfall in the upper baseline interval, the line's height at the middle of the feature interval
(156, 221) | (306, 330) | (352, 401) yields -0.17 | 1.37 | 1.84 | 1.7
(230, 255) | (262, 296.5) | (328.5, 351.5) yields -0.02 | 1.7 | 1.9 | 1.77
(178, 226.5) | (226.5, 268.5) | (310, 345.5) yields -0.06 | 1.44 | 1.97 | 1.63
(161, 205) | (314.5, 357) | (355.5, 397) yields -0.12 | 1.29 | 1.85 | 1.73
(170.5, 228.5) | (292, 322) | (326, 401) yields -0.12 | 1.41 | 1.87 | 1.71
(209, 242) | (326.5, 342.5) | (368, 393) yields -0.10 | 1.66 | 1.84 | 1.78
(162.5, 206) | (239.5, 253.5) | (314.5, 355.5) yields -0.09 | 1.29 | 1.94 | 1.56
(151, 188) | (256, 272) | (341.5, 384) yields -0.15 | 1.27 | 1.87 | 1.57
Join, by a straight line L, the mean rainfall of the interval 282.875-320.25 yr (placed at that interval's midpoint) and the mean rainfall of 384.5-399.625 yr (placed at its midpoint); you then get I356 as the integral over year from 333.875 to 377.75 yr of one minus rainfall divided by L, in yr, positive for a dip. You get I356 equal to -1.9 yr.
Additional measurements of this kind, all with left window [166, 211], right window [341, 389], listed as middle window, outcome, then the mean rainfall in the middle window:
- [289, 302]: -1.4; 1.83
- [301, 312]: -1.4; 1.9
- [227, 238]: -1.8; 1.68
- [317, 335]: -2.8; 2.02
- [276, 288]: -1.5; 1.8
